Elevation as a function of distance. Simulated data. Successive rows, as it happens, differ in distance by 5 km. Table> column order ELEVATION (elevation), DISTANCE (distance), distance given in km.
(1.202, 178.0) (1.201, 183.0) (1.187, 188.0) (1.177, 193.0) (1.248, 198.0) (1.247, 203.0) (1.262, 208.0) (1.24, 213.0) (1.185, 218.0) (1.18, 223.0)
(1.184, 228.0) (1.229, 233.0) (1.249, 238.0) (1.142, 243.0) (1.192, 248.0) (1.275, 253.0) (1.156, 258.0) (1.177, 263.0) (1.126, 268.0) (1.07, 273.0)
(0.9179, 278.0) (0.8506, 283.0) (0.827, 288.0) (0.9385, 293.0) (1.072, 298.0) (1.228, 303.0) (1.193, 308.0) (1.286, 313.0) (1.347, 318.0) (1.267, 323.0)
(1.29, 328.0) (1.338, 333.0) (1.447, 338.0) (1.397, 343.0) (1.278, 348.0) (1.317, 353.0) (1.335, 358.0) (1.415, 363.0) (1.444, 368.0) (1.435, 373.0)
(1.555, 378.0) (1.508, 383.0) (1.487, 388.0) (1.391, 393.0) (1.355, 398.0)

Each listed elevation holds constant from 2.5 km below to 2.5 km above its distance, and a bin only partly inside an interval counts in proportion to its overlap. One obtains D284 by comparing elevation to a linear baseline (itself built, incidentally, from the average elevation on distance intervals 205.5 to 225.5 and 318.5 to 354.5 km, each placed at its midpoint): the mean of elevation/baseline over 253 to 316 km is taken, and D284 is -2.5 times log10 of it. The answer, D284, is 0.19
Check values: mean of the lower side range 1.22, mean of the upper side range 1.33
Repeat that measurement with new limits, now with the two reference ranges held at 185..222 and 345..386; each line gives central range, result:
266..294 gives 0.34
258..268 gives 0.12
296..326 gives 0.09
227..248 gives 0.05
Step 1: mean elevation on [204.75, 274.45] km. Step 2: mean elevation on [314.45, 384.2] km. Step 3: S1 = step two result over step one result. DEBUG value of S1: 1.16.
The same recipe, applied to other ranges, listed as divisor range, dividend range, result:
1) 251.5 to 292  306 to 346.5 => 1.27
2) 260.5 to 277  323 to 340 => 1.21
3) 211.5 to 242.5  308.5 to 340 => 1.09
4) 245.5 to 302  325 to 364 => 1.27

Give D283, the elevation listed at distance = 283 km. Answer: 0.8506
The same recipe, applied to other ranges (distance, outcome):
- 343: 1.397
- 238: 1.249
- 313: 1.286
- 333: 1.338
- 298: 1.072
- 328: 1.29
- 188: 1.187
